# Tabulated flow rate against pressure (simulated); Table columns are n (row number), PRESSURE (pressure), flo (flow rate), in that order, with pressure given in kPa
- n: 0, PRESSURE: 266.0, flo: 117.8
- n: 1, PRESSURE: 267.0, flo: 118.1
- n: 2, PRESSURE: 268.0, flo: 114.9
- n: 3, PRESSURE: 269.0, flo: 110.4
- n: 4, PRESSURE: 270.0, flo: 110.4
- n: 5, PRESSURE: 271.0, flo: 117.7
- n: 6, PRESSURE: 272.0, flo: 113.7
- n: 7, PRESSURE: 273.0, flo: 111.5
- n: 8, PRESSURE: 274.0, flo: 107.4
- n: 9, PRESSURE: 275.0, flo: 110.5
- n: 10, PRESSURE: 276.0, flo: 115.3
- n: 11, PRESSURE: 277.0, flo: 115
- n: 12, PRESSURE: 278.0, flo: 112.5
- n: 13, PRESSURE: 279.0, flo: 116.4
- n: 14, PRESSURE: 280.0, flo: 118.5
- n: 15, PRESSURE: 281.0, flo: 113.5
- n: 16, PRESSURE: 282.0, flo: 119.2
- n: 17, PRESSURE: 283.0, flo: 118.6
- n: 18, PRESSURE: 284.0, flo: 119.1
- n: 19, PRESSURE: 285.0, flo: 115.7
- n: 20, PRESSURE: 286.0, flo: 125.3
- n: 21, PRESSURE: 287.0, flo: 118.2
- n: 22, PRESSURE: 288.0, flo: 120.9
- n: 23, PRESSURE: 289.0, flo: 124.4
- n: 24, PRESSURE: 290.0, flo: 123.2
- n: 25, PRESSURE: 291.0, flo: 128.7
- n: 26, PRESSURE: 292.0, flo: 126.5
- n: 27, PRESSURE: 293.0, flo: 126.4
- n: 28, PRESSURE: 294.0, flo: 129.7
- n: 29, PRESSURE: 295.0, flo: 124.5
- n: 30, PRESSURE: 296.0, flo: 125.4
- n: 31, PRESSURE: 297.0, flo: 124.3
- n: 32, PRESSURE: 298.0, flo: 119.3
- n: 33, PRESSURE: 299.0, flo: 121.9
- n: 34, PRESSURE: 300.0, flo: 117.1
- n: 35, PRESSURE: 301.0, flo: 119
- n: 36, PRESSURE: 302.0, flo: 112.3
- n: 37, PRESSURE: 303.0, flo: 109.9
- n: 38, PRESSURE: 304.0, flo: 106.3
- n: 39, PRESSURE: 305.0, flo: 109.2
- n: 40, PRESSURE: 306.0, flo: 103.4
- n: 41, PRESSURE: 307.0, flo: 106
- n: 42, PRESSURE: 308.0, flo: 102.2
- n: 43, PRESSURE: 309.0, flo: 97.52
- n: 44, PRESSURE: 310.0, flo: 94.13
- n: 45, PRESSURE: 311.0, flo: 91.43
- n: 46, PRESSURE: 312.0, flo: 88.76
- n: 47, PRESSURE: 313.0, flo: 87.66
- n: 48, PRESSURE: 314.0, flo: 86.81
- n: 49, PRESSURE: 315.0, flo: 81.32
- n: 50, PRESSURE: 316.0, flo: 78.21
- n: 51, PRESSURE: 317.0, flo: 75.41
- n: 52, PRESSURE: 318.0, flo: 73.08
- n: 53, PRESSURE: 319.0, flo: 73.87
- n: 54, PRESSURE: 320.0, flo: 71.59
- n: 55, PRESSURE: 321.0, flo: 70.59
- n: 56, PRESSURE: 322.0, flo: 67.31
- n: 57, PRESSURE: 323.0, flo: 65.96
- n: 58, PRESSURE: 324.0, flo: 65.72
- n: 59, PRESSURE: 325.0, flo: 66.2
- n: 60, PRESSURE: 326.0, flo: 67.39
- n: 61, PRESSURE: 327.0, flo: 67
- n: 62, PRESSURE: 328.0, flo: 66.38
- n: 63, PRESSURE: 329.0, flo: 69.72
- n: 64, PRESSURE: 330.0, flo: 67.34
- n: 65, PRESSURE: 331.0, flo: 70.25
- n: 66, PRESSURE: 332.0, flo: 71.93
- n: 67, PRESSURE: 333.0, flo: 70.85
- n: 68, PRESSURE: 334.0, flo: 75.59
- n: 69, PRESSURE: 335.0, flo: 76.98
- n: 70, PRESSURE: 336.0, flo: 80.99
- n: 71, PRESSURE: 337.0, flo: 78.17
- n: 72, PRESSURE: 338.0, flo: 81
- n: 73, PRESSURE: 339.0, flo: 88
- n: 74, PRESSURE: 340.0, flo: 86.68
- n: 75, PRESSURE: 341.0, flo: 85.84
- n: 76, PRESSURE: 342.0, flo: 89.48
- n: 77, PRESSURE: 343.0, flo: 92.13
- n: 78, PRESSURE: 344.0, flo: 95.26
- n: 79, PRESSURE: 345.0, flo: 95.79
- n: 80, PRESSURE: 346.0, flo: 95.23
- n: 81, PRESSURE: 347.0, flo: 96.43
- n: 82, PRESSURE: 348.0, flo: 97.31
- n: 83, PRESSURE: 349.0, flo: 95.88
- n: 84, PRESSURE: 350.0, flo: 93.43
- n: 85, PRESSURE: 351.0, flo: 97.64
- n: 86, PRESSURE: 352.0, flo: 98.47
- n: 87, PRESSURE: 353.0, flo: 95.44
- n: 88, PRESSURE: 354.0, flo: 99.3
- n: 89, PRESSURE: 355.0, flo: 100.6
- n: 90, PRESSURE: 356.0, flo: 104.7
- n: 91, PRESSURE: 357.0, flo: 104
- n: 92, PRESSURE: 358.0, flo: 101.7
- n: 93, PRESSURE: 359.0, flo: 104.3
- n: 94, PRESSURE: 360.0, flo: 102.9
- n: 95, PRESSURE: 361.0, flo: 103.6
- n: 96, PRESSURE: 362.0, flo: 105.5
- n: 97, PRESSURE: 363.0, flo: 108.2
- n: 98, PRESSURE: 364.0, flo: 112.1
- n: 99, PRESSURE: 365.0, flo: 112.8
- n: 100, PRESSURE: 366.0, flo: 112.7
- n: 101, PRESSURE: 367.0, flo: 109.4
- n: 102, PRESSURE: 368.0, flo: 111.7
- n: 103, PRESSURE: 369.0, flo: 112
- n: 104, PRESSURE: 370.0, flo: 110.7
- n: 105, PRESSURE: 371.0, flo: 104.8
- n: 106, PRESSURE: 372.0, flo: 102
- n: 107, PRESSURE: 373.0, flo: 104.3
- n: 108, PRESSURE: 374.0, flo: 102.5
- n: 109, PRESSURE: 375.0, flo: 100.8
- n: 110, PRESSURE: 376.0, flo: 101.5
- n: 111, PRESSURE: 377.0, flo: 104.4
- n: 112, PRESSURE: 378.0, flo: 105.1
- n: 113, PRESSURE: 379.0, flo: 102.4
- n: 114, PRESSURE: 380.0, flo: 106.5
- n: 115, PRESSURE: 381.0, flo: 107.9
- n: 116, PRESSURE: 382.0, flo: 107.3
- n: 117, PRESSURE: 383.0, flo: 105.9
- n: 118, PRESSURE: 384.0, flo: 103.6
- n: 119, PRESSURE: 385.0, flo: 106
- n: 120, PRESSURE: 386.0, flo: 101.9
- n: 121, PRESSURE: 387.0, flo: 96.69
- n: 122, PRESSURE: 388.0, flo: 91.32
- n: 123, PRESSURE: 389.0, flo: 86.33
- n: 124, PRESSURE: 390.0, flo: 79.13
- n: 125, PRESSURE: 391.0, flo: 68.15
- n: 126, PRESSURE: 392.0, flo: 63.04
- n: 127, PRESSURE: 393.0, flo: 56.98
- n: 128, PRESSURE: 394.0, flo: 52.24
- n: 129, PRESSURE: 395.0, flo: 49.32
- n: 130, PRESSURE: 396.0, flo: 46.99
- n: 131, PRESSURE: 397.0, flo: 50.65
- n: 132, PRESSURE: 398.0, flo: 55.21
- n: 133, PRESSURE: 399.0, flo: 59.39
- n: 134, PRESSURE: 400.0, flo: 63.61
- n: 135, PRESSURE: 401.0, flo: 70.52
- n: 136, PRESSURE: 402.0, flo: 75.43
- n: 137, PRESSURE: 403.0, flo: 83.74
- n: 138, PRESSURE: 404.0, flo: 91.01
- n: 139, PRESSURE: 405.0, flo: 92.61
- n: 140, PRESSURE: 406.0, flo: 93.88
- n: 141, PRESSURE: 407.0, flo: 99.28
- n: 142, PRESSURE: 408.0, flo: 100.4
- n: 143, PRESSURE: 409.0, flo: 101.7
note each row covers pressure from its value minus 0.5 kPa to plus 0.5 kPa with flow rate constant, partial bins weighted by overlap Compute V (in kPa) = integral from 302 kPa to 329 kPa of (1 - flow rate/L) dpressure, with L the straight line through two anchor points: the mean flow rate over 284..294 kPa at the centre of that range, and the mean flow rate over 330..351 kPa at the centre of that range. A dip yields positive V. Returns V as 5.4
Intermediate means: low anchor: 123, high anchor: 85.7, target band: 83.9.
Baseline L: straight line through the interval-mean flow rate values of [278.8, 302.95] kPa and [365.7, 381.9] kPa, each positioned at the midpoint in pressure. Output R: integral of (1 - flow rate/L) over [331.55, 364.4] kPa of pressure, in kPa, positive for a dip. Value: 5.1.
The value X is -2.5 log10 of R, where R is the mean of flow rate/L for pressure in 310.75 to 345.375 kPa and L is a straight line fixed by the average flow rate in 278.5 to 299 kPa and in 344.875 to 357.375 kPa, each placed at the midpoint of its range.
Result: 0.34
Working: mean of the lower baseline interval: 122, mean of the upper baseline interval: 98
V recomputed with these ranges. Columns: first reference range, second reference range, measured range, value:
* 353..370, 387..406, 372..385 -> -2.3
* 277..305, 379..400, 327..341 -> 3.6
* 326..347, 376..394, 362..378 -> -3.3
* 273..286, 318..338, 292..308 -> -3.3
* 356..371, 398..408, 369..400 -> 2.2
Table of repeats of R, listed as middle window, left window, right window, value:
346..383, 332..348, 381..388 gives -3.34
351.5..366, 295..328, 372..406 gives -2.70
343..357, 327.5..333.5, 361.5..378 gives -1.48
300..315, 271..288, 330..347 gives -0.05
